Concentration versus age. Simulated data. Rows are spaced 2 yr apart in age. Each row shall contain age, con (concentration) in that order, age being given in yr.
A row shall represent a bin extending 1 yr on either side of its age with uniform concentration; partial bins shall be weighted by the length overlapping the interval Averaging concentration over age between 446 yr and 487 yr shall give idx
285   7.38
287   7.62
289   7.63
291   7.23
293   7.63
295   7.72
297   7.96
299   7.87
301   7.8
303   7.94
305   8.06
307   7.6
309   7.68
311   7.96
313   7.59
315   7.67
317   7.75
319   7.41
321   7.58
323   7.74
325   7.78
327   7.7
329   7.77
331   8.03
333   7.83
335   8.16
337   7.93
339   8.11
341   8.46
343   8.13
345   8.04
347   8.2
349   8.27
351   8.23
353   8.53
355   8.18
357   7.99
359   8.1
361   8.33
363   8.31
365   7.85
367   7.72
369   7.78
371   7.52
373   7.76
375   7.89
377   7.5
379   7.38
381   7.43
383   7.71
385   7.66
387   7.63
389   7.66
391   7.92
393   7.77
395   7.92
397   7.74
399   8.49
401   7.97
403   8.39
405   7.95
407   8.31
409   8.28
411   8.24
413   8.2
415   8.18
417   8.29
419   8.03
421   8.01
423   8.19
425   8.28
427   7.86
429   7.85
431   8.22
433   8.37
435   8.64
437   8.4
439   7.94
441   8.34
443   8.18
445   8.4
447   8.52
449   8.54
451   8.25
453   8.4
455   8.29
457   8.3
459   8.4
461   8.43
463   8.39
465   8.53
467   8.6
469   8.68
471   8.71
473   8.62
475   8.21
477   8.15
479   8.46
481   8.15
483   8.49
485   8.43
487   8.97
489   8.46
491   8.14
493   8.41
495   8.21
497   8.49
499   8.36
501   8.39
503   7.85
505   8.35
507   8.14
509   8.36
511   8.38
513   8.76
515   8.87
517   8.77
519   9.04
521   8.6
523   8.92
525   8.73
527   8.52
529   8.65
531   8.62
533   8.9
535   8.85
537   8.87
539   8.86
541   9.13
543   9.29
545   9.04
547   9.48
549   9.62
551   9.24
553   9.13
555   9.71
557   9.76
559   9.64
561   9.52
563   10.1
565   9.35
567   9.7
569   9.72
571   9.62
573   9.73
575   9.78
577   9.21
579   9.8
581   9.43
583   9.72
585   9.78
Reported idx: 8.44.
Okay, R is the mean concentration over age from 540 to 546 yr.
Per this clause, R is 9.15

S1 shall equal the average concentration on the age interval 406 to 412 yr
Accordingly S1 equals 8.28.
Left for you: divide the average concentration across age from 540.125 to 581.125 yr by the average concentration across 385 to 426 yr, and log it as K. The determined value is 1.18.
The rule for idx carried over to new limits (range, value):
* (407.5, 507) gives 8.33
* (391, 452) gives 8.19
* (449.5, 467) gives 8.39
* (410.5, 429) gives 8.12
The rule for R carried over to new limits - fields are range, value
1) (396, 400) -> 8.12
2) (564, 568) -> 9.52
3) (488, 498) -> 8.34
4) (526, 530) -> 8.59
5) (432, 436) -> 8.5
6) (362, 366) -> 8.08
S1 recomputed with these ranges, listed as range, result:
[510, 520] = 8.76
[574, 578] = 9.5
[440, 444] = 8.26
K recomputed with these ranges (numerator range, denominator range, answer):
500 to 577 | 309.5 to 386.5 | 1.15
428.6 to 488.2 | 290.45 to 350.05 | 1.07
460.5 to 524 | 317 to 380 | 1.07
